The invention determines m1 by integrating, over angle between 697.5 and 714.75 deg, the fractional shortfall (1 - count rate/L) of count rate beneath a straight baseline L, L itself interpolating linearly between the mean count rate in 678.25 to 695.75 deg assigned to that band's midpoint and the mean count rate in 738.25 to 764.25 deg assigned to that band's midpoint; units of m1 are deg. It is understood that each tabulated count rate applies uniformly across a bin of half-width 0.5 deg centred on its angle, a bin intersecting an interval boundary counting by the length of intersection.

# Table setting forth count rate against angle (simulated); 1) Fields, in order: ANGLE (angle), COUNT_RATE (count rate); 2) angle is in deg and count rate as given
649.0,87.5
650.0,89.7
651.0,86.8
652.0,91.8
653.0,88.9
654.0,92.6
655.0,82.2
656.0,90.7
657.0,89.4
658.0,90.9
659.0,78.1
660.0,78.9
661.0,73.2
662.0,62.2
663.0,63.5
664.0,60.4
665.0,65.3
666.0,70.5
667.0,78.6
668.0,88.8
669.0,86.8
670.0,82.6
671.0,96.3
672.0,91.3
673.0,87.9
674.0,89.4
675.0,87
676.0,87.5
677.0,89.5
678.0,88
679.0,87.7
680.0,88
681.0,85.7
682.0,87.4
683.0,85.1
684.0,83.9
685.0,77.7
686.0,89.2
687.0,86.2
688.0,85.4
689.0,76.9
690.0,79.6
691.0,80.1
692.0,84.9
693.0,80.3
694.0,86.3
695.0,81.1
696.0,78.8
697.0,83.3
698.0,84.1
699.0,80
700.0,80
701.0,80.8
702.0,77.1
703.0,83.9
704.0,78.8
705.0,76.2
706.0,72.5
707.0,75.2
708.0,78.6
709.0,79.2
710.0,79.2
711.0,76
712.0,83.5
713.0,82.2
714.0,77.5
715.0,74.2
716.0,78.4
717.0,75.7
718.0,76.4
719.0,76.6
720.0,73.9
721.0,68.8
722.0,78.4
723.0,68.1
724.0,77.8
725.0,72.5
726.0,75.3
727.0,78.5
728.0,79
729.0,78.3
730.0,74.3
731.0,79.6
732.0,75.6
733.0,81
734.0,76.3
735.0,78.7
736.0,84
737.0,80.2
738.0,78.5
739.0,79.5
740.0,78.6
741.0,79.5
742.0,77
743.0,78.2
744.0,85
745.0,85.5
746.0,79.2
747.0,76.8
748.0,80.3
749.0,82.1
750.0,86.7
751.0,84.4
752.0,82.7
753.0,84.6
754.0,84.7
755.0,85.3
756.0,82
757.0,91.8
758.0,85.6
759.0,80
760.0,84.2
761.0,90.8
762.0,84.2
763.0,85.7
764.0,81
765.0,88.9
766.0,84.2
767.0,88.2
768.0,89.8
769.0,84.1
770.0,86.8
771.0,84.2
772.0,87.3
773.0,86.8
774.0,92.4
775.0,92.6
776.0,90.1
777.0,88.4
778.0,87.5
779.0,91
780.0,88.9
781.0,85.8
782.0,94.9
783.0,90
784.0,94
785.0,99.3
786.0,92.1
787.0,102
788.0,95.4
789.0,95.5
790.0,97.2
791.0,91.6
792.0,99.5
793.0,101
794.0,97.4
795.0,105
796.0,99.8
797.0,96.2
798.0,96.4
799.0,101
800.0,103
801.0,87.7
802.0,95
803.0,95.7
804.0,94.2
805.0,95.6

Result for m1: 0.9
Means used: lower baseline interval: 83.8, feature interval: 79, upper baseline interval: 82.9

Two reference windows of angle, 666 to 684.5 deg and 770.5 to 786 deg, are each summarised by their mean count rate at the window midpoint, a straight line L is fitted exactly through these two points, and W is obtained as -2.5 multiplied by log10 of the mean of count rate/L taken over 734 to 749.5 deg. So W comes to 0.12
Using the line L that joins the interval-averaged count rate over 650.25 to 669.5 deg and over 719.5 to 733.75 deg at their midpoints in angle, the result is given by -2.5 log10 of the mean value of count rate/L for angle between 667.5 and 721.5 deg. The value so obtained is -0.06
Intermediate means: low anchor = 80.1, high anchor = 75.8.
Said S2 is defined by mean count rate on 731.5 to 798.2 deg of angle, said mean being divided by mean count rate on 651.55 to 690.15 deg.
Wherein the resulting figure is 1.05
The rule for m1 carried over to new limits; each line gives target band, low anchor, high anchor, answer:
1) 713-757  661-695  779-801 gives 5.1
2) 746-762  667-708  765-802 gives 1.1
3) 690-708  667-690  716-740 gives 0.5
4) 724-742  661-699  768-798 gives 2.0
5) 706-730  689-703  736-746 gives 1.3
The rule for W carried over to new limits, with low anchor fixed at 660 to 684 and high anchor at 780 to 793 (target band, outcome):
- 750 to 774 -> 0.08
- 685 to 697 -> 0.02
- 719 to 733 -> 0.16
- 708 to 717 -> 0.10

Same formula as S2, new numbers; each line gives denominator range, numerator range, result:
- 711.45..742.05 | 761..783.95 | 1.14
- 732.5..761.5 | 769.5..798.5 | 1.14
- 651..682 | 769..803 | 1.13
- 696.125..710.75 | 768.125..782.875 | 1.12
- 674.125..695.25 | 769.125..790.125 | 1.08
